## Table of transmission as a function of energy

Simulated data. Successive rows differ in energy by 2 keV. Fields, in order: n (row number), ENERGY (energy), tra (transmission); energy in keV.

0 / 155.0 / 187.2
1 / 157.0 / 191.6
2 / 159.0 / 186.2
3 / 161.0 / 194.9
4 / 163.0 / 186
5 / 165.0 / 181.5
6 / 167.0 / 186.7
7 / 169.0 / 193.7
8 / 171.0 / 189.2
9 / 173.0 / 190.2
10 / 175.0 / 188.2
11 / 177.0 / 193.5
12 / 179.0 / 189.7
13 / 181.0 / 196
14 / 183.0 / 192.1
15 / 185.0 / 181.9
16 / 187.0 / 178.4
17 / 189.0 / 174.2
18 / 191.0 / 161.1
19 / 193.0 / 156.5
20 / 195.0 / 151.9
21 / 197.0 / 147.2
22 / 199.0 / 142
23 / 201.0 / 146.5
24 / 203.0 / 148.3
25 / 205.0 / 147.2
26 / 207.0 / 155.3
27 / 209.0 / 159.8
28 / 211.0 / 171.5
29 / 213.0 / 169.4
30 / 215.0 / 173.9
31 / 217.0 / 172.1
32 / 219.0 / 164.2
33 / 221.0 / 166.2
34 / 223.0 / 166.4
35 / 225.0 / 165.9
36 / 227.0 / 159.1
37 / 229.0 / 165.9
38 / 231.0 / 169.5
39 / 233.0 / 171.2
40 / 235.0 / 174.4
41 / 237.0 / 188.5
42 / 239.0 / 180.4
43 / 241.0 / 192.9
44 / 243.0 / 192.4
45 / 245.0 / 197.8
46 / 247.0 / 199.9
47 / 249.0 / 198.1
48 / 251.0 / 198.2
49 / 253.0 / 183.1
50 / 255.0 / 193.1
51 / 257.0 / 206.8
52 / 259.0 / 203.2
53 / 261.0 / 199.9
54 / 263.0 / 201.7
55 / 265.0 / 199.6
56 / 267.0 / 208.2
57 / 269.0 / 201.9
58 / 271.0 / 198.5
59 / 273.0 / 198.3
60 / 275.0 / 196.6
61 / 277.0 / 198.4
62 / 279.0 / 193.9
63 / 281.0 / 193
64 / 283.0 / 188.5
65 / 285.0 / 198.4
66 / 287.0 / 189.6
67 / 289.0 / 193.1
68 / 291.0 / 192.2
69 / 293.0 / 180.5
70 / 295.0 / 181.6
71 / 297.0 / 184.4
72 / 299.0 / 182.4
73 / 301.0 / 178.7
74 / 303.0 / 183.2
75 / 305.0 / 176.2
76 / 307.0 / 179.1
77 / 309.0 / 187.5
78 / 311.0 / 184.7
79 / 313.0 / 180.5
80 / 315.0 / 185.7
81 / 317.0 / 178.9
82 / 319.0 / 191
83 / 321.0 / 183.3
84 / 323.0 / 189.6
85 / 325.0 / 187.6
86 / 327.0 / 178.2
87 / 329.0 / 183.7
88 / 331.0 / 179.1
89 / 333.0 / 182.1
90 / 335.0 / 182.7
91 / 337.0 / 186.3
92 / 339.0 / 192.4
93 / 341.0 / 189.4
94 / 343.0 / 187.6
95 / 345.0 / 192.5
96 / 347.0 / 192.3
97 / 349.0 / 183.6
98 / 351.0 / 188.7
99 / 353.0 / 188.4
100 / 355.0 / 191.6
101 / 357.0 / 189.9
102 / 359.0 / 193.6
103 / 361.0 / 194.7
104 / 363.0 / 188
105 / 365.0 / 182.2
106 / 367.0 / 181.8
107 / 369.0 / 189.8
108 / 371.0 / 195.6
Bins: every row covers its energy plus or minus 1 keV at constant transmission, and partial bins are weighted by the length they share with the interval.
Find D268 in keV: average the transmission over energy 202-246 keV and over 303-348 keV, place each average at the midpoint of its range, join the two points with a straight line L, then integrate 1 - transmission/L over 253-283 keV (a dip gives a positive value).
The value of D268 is -3.70 keV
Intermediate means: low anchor 171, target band 199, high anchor 185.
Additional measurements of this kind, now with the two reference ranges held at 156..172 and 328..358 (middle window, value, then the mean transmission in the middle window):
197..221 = 3.8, 159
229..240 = 0.7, 176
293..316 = 0.7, 182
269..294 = -0.8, 194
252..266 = -0.8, 198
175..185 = -0.1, 191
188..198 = 1.6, 158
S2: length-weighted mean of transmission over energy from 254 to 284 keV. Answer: 199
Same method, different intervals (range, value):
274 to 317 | 187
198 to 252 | 172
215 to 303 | 187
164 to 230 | 170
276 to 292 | 193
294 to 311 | 182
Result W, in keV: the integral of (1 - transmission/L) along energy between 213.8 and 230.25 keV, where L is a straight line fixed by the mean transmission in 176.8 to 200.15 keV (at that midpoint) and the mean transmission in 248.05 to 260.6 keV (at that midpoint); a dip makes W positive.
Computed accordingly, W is 1.6 keV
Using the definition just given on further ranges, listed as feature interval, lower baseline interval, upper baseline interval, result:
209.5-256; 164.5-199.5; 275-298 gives 1.38 keV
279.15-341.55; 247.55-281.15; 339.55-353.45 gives 2.54 keV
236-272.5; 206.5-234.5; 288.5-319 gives -4.92 keV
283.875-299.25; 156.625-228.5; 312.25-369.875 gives -0.51 keV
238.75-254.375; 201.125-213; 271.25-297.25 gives -1.68 keV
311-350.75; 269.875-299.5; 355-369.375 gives 0.88 keV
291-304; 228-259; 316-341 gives 0.23 keV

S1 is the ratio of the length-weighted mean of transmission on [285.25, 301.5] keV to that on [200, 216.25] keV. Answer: 1.17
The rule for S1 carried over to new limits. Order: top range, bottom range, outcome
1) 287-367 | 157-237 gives 1.08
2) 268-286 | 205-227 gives 1.19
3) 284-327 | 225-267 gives 0.98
